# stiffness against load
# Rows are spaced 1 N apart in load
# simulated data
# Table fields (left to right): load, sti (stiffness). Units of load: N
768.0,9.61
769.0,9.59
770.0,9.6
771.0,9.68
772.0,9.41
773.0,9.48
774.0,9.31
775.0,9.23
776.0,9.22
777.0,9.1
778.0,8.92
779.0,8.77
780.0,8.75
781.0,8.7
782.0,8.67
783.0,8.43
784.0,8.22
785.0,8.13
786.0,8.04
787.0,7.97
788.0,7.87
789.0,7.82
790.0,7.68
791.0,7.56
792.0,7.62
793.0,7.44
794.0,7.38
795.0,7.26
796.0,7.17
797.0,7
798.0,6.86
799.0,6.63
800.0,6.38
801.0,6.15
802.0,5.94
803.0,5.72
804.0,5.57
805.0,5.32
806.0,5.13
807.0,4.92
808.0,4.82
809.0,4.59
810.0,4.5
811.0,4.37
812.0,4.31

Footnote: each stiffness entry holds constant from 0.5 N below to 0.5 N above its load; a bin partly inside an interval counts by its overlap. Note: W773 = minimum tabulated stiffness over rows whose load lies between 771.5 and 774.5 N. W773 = 9.31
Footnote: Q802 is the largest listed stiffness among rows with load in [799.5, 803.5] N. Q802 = 6.38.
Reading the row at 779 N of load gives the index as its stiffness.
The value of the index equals 8.77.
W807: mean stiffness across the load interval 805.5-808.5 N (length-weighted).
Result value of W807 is 4.96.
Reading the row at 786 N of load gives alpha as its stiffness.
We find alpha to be 8.04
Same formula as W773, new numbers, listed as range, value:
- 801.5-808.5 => 4.82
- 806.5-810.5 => 4.5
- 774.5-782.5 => 8.67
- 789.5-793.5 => 7.44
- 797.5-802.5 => 5.94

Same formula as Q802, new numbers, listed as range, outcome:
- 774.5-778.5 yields 9.23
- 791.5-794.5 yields 7.62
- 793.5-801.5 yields 7.38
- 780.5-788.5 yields 8.7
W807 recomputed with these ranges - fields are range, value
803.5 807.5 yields 5.24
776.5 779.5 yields 8.93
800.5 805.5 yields 5.74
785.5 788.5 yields 7.96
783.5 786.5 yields 8.13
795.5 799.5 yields 6.92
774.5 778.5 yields 9.12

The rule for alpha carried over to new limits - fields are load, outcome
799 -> 6.63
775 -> 9.23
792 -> 7.62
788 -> 7.87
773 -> 9.48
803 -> 5.72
